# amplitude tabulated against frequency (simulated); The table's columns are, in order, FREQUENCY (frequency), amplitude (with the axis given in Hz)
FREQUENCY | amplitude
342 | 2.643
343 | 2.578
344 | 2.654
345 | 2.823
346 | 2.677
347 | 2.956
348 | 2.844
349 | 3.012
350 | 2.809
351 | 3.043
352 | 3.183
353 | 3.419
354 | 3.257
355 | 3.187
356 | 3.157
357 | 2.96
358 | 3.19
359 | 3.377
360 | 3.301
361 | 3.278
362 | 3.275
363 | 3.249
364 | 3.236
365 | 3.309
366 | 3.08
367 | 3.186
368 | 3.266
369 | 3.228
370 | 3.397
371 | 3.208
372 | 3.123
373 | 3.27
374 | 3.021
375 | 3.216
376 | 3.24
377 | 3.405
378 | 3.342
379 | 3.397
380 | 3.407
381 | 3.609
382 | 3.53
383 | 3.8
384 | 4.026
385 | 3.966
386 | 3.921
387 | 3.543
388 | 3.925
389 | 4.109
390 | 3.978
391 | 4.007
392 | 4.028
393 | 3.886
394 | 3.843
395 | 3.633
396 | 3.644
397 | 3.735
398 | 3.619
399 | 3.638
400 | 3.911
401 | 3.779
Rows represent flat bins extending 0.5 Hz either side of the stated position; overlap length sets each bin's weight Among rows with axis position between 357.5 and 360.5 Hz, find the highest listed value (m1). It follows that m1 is 3.377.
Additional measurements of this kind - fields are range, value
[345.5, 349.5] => 3.012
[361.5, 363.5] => 3.275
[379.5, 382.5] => 3.609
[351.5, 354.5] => 3.419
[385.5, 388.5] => 3.925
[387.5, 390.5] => 4.109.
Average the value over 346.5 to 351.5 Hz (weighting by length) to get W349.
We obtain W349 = 2.93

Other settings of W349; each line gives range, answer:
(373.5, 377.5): 3.22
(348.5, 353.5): 3.09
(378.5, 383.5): 3.55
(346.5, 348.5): 2.9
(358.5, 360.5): 3.34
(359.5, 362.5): 3.28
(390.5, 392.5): 4.02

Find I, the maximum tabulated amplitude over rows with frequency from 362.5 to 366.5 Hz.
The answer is 3.309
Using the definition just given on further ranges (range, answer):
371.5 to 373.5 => 3.27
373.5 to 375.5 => 3.216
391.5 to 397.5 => 4.028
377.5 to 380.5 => 3.407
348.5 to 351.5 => 3.043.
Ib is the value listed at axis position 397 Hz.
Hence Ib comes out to 3.735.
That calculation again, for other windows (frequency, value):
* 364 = 3.236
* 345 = 2.823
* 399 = 3.638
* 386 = 3.921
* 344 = 2.654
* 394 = 3.843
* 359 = 3.377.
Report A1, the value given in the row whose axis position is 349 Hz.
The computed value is 3.012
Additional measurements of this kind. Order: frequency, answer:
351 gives 3.043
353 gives 3.419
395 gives 3.633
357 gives 2.96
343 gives 2.578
